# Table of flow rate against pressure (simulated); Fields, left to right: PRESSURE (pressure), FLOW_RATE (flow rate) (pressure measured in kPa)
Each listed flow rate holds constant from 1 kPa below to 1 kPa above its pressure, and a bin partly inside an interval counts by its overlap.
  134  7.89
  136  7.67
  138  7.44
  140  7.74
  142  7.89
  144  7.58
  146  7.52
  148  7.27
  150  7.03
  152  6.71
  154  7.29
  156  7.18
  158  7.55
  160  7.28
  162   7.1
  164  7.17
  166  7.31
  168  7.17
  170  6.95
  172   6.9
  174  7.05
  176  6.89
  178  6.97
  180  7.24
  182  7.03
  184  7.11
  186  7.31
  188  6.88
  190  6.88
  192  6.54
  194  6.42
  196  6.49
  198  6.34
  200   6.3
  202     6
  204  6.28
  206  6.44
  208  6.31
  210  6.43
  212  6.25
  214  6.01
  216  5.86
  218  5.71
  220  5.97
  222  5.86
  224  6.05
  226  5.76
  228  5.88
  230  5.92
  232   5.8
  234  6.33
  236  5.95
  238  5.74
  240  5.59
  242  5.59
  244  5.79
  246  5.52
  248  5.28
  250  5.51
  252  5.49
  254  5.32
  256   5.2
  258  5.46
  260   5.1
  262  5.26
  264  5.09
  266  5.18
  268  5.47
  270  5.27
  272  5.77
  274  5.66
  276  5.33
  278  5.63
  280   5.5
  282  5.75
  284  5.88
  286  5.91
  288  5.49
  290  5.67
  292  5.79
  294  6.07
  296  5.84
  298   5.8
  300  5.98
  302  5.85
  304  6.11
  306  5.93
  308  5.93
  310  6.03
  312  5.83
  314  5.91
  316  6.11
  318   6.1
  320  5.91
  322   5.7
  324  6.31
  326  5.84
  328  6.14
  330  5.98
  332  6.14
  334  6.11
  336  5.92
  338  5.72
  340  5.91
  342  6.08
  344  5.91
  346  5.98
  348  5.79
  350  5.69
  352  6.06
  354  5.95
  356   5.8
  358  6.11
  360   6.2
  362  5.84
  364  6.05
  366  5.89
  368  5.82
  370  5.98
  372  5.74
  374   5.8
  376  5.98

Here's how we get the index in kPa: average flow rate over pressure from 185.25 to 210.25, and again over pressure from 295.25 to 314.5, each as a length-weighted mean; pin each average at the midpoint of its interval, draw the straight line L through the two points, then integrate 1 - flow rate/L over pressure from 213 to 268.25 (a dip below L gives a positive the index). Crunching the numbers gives 5.6 kPa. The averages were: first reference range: 6.5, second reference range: 5.92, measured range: 5.63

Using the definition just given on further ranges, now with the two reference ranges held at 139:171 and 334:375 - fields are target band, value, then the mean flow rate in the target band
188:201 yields 0.9 kPa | 6.52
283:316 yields 2.2 kPa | 5.88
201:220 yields 2.1 kPa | 6.13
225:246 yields 2.9 kPa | 5.82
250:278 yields 5.0 kPa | 5.37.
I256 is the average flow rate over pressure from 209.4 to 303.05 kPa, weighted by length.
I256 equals 5.69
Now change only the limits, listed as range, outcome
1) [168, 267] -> 6.12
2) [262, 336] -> 5.8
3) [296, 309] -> 5.93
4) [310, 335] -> 6.01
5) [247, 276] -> 5.36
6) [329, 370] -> 5.95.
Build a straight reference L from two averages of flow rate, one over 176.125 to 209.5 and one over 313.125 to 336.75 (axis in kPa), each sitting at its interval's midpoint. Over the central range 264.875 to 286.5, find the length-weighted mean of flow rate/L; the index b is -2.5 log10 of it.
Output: 0.13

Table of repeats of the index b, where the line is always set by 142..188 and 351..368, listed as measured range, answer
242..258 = 0.22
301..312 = 0.06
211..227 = 0.15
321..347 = 0.03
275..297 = 0.13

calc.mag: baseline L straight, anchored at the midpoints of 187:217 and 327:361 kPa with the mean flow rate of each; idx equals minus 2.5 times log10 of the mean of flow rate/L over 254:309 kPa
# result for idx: 0.10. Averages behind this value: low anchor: 6.36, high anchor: 5.97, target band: 5.62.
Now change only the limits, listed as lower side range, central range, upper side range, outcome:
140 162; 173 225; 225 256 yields -0.005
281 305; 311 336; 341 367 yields -0.019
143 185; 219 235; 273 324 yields 0.103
